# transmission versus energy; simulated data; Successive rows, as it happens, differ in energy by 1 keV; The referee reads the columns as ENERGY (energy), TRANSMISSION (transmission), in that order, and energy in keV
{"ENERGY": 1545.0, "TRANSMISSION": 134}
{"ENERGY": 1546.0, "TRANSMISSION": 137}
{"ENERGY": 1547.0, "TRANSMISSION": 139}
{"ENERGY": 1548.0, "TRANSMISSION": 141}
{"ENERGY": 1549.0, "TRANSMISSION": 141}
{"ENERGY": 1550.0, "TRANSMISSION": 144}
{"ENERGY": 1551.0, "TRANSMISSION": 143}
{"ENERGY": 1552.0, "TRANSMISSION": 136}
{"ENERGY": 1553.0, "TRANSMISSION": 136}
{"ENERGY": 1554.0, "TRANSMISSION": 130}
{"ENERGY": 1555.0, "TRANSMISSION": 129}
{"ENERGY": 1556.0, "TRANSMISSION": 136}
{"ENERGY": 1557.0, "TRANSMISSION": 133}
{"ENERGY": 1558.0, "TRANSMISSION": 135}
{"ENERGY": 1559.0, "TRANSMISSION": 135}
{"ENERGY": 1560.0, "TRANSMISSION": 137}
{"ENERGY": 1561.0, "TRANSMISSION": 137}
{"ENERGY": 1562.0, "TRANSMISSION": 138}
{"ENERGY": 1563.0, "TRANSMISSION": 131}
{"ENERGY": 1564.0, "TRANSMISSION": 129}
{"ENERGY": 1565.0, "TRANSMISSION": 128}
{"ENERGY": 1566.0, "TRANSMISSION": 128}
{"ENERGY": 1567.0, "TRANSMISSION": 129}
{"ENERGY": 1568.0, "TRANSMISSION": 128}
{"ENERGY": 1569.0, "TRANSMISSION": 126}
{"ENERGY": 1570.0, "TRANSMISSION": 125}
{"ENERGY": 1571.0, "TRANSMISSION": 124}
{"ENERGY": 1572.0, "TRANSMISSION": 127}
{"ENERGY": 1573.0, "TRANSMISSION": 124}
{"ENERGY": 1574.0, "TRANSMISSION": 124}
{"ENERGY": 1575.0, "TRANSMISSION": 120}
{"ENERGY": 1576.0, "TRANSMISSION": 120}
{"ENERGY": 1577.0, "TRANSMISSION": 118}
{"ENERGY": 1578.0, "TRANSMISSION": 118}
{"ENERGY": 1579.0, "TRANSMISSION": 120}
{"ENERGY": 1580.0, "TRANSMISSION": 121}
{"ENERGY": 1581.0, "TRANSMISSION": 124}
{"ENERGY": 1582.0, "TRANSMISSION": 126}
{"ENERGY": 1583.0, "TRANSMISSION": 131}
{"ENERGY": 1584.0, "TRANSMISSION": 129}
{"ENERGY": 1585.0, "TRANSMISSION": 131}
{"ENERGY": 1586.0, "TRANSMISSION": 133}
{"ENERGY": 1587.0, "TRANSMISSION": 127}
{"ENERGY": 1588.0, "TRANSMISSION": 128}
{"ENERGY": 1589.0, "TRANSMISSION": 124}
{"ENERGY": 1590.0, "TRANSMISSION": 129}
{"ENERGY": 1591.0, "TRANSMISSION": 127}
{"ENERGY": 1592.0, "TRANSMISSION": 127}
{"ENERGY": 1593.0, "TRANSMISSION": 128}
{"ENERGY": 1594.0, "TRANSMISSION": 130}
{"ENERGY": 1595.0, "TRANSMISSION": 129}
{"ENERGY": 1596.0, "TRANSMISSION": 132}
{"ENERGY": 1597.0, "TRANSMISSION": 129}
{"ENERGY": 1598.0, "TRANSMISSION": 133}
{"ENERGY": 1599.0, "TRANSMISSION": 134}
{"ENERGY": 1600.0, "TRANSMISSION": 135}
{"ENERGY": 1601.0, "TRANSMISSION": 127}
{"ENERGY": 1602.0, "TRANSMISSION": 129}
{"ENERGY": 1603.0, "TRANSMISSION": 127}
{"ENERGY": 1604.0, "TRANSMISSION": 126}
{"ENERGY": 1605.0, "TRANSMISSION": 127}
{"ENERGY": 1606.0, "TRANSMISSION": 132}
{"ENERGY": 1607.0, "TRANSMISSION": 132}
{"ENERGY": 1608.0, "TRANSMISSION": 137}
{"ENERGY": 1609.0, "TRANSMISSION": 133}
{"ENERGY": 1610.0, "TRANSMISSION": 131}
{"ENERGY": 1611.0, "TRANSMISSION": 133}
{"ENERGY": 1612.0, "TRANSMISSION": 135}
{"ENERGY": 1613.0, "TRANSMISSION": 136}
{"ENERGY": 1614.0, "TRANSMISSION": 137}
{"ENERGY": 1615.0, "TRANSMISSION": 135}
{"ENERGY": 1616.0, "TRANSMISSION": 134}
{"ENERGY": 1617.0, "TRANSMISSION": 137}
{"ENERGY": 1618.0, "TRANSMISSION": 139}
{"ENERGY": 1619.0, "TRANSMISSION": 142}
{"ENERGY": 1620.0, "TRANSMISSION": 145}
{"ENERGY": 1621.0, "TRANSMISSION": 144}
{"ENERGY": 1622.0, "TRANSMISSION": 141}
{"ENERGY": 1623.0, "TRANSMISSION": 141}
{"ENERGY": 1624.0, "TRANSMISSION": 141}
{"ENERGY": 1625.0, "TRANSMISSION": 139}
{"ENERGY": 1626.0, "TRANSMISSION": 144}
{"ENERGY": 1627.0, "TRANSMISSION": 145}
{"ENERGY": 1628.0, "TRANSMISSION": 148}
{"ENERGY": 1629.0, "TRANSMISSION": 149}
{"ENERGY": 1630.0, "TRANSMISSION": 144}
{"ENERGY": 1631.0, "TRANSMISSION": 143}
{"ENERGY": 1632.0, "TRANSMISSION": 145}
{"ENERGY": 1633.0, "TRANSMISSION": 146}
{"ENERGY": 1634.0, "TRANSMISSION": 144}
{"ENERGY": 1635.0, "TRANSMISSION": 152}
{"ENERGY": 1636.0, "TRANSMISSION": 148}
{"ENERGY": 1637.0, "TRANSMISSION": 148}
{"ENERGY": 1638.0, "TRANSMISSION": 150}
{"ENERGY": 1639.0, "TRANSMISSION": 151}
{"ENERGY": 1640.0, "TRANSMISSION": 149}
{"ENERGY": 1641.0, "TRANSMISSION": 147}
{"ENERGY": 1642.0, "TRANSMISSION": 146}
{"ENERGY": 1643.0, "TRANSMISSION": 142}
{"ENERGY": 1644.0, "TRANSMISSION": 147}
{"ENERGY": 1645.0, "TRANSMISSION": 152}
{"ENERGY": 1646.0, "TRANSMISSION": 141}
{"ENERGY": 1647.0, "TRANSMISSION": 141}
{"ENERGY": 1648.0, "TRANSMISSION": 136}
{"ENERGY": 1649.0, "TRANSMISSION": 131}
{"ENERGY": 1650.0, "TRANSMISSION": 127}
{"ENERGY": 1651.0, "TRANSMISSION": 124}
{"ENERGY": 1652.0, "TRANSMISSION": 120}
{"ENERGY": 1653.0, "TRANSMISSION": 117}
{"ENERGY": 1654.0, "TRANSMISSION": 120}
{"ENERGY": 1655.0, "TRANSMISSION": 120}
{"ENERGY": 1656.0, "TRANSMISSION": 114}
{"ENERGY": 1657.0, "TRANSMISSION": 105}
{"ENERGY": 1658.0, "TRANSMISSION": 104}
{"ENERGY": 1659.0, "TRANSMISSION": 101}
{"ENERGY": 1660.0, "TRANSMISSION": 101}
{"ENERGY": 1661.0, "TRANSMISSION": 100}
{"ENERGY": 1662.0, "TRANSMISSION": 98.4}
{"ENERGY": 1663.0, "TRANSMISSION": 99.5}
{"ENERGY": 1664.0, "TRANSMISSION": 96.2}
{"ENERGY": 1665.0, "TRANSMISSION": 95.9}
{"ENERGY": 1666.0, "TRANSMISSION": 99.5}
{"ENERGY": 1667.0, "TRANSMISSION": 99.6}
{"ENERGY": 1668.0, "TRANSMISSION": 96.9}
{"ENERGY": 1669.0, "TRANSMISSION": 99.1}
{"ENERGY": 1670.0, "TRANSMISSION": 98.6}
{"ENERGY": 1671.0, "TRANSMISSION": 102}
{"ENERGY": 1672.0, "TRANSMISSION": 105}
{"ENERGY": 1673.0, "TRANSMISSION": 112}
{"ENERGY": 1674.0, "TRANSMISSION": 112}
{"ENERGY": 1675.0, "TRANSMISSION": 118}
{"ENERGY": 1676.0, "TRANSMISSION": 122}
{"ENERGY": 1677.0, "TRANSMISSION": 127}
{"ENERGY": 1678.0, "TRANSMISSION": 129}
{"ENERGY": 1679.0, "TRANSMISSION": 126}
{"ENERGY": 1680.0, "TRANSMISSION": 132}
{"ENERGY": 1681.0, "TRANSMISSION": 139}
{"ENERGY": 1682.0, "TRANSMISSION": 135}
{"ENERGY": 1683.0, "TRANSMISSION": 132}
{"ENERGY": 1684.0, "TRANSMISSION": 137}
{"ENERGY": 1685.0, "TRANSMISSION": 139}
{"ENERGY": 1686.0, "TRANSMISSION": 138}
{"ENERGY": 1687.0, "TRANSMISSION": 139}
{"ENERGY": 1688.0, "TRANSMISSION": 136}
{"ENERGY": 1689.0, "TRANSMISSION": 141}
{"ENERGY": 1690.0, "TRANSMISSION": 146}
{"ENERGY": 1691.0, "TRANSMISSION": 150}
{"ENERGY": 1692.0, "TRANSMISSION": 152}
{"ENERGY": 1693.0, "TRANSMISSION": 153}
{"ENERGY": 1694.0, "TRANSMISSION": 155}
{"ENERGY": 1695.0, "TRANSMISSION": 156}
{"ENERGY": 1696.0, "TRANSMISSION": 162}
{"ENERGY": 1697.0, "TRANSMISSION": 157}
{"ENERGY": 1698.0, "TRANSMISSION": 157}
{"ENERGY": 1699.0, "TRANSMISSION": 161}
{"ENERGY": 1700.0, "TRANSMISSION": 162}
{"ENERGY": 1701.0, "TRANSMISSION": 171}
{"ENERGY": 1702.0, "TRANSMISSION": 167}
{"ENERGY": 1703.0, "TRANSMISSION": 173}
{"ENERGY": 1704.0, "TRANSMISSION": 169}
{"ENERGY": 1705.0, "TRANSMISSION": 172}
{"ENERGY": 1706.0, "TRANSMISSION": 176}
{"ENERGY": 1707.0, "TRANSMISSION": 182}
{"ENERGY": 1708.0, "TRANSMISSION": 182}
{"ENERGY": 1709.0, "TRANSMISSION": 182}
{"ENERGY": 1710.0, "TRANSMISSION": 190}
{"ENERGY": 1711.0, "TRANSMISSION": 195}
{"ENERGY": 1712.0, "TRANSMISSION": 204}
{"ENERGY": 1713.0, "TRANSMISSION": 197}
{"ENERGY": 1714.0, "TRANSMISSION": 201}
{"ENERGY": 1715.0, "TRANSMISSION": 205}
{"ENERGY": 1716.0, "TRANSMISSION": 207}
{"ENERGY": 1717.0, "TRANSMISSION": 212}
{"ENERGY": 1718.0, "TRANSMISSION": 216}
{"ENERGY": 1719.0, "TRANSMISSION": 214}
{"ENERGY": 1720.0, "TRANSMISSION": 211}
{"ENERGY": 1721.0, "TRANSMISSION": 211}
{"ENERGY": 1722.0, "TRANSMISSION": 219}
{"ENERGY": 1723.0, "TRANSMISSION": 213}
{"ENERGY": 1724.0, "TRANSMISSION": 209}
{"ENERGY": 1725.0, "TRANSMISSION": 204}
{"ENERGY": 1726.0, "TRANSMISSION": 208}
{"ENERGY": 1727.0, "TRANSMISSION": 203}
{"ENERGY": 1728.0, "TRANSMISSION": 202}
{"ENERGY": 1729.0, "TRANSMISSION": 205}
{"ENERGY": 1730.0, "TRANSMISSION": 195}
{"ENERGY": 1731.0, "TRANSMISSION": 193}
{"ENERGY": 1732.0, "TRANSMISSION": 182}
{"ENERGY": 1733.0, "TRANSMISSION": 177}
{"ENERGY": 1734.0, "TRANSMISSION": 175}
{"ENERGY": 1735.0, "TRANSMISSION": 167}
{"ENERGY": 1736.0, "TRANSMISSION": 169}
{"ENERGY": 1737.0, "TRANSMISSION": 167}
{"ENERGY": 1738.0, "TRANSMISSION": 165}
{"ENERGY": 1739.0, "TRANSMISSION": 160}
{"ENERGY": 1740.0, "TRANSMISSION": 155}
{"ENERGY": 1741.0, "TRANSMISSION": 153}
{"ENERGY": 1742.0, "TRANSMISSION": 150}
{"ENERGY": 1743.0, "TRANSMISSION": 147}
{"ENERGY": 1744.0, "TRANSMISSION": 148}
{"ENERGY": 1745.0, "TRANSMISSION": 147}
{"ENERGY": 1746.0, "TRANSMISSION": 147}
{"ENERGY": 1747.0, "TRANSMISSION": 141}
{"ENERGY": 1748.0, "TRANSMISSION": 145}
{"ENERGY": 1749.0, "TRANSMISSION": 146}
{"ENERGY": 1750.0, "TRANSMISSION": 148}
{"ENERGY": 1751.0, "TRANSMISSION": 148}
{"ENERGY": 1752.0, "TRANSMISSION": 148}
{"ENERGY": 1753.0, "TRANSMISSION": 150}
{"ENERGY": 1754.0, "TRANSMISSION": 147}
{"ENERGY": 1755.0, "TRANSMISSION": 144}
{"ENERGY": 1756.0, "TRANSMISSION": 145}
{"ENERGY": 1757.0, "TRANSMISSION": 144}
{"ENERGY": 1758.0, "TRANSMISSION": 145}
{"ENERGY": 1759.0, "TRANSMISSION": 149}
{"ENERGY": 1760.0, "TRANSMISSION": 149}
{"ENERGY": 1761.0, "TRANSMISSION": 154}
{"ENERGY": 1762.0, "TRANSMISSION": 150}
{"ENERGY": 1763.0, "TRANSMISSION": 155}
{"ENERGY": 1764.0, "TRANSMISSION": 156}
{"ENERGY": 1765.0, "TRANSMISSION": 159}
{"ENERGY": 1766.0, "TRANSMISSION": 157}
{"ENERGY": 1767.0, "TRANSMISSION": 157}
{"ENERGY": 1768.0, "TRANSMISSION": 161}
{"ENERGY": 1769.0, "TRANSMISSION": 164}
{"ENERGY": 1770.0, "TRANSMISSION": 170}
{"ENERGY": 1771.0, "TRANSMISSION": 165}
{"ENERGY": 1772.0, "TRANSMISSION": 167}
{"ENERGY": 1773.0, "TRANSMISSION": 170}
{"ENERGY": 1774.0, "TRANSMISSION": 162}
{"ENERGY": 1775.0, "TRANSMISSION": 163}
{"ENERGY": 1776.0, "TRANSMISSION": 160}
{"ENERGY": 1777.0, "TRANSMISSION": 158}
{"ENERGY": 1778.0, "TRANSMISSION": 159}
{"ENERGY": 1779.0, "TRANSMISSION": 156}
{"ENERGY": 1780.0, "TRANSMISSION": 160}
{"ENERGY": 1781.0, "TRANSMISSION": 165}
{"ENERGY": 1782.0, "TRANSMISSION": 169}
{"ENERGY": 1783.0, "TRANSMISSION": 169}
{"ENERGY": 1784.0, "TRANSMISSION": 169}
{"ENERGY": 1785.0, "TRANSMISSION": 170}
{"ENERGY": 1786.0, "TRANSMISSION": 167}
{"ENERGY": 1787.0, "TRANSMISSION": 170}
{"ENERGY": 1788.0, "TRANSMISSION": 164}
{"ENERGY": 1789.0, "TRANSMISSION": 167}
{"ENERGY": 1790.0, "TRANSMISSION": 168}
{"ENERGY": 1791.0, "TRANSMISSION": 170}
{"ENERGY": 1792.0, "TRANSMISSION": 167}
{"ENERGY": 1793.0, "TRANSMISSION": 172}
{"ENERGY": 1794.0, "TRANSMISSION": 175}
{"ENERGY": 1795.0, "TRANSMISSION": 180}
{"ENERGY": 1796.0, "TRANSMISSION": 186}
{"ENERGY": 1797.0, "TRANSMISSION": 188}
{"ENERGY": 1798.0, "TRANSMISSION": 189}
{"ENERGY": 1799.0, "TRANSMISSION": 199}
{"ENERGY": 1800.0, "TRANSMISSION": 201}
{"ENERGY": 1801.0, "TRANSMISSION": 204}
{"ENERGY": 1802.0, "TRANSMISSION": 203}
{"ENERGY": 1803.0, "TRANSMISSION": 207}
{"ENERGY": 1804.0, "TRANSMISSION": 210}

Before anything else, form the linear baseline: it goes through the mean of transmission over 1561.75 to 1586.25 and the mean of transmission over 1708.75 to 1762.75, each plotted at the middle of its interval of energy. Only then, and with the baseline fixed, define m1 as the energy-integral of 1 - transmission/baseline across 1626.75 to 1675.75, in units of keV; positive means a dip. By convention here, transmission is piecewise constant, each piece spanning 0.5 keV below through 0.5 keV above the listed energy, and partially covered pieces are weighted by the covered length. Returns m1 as 7.8 keV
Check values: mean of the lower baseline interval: 126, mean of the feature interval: 125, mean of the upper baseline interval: 175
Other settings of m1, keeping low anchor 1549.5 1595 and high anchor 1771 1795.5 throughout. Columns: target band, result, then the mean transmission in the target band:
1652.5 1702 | 7.3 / 126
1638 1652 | 0.1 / 141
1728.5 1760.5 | 0.3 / 158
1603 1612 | 0.3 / 131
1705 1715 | -2.4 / 190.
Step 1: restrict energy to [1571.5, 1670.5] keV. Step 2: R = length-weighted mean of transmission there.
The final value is 129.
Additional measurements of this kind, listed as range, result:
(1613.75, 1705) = 134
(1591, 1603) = 130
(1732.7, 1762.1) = 153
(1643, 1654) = 133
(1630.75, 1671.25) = 124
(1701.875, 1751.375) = 181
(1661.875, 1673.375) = 100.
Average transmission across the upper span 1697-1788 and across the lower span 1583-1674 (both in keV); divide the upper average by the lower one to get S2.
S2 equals 1.32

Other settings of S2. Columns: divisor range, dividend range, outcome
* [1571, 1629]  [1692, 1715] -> 1.32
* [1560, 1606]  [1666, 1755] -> 1.26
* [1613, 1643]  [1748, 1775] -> 1.07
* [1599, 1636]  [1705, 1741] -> 1.39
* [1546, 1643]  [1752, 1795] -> 1.19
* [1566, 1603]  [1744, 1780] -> 1.21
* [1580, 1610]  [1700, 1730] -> 1.51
